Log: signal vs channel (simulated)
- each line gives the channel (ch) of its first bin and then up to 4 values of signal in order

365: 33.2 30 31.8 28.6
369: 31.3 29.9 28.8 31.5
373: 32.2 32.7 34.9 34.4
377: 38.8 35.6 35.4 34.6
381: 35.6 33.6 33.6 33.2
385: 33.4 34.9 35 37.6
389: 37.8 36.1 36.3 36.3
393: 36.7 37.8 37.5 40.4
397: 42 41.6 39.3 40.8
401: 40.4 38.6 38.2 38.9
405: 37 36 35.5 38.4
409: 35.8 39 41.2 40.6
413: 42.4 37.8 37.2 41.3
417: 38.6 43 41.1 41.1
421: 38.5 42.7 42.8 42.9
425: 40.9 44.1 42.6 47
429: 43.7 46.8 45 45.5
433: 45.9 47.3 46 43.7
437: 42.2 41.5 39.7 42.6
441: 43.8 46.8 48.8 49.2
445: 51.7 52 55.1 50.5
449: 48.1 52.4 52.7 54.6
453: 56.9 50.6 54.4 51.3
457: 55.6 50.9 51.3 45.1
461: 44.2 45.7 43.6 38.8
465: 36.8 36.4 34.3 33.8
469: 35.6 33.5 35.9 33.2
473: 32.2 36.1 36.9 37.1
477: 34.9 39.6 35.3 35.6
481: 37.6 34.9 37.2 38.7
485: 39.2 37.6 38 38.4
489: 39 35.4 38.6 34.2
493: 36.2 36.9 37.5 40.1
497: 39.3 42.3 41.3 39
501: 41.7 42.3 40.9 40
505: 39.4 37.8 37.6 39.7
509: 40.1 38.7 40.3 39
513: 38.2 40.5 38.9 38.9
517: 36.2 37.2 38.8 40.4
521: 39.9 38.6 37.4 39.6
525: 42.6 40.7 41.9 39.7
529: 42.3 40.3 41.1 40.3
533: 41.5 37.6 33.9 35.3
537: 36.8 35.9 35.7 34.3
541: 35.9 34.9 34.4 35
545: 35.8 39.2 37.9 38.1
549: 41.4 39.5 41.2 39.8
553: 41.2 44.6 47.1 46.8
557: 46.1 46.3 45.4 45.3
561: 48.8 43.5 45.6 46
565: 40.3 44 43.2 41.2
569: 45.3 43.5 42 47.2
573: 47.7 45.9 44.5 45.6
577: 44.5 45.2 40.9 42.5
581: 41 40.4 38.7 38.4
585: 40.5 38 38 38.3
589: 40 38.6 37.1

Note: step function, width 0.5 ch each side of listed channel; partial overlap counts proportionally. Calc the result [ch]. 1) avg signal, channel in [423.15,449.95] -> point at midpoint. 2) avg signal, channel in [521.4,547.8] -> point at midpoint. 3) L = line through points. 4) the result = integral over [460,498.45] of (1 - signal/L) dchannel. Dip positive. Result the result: 4.54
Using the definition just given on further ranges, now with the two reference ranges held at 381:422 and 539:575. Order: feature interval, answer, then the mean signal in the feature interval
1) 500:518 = 0.7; 39.3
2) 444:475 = -4.3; 45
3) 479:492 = 1.0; 37.3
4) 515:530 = 0.6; 39.6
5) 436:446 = -1.6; 45.4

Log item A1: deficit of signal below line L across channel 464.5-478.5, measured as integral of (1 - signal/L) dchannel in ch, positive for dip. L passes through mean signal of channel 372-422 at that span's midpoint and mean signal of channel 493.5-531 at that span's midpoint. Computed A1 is 1.2 ch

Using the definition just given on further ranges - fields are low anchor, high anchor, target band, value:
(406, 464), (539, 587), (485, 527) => 4.16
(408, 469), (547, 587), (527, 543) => 2.13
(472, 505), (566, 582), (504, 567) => 1.77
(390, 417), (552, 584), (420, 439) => -1.98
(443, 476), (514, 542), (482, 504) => 1.62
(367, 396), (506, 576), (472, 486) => 0.65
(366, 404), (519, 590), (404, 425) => -1.80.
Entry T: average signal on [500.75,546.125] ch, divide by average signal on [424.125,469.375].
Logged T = 0.84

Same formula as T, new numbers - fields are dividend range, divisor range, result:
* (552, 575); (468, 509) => 1.19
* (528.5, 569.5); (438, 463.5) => 0.82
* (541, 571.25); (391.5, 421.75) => 1.07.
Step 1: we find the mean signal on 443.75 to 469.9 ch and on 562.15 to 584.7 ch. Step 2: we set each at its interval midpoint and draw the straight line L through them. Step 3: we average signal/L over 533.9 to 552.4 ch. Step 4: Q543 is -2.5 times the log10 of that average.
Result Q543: 0.20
